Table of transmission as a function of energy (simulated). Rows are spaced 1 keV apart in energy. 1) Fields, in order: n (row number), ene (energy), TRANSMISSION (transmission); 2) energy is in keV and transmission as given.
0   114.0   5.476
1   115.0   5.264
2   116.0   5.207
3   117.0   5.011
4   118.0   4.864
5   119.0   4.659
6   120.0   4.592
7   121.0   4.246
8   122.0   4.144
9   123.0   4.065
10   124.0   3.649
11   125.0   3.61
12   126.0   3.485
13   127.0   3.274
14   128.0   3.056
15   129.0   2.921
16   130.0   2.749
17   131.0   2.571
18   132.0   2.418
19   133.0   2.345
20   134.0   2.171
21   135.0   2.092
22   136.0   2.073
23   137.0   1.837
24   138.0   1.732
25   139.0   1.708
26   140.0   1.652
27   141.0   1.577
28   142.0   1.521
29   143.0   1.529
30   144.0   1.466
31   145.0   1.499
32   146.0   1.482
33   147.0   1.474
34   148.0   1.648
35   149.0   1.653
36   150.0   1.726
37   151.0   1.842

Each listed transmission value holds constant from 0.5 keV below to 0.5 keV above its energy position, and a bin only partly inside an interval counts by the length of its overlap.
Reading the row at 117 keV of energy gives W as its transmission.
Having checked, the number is 5.011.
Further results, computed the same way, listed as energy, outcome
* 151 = 1.842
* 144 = 1.466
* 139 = 1.708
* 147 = 1.474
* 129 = 2.921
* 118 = 4.864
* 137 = 1.837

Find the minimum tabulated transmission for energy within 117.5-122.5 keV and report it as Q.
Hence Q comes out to 4.144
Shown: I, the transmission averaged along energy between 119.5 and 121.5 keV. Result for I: 4.42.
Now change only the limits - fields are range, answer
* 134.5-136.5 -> 2.08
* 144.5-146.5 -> 1.49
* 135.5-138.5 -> 1.88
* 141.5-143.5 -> 1.52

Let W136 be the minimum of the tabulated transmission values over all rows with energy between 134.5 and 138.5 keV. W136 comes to 1.732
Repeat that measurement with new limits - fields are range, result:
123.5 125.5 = 3.61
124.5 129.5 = 2.921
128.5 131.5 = 2.571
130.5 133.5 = 2.345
